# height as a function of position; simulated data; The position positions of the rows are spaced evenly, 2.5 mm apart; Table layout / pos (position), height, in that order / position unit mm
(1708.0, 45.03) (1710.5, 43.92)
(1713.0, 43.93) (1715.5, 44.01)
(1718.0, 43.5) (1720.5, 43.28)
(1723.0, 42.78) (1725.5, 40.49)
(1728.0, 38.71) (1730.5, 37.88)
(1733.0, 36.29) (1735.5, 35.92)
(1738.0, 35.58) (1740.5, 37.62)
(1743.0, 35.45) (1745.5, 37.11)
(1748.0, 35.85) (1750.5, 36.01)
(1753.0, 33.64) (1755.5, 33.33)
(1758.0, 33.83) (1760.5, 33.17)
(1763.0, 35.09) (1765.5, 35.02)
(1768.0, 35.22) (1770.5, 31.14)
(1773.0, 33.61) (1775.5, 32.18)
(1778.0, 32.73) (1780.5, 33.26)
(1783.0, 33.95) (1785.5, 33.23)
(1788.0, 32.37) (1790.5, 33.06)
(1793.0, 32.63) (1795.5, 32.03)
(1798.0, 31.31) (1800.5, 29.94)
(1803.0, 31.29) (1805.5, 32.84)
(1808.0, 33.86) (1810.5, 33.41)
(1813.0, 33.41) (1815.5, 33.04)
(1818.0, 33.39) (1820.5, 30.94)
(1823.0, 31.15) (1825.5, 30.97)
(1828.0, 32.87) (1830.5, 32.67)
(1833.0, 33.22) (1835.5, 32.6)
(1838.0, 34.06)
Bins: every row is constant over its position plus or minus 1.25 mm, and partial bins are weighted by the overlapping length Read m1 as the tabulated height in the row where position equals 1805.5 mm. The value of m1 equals 32.84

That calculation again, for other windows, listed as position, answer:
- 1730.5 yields 37.88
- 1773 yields 33.61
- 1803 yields 31.29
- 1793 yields 32.63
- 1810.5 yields 33.41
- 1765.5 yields 35.02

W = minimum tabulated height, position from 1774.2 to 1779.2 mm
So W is 32.18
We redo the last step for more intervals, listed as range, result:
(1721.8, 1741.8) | 35.58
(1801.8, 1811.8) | 31.29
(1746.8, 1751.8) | 35.85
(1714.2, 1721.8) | 43.28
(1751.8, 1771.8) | 31.14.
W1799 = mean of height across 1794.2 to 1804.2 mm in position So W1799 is 31.1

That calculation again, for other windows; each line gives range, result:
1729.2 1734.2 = 37.1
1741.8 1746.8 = 36.3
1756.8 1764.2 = 34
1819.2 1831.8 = 31.7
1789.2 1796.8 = 32.6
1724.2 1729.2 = 39.6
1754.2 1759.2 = 33.6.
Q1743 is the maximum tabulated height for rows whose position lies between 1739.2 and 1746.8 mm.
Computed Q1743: 37.62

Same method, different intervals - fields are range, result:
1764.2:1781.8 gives 35.22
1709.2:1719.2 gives 44.01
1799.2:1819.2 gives 33.86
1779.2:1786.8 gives 33.95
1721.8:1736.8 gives 42.78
